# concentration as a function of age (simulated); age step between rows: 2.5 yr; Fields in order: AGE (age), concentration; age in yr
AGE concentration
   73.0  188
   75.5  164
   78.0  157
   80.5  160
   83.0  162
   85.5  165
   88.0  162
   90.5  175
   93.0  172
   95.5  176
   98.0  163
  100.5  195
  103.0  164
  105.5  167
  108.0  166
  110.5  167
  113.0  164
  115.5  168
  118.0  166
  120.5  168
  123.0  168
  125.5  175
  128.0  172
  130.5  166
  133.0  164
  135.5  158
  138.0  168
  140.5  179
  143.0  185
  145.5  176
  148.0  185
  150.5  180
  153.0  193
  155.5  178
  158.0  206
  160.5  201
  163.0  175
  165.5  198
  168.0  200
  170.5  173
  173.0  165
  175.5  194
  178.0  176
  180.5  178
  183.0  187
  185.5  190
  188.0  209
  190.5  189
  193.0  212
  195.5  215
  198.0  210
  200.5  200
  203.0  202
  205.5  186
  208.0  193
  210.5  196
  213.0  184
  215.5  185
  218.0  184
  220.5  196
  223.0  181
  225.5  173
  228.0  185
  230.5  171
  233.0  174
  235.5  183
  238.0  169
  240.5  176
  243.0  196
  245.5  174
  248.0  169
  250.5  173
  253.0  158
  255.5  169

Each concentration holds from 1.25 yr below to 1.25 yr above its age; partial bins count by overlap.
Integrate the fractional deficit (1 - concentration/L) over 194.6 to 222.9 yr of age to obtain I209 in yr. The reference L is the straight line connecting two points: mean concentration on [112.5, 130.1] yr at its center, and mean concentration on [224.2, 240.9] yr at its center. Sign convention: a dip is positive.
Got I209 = -3.31 yr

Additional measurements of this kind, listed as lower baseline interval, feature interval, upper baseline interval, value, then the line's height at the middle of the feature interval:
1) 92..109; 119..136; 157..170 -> 1.3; 182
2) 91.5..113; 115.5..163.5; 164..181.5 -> 0.2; 177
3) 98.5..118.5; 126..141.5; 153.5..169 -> 1.1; 181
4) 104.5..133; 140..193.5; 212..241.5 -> -4.4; 173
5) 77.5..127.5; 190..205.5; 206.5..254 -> -2.3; 177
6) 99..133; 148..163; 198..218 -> -0.8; 179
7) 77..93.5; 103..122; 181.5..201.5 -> 0.8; 174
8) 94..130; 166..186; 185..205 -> 1.3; 196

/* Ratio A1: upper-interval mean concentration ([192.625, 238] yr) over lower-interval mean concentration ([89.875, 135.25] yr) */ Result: 1.1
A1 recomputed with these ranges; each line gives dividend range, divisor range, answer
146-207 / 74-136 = 1.14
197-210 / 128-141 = 1.19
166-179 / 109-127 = 1.09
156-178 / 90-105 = 1.08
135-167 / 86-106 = 1.07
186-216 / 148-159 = 1.05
